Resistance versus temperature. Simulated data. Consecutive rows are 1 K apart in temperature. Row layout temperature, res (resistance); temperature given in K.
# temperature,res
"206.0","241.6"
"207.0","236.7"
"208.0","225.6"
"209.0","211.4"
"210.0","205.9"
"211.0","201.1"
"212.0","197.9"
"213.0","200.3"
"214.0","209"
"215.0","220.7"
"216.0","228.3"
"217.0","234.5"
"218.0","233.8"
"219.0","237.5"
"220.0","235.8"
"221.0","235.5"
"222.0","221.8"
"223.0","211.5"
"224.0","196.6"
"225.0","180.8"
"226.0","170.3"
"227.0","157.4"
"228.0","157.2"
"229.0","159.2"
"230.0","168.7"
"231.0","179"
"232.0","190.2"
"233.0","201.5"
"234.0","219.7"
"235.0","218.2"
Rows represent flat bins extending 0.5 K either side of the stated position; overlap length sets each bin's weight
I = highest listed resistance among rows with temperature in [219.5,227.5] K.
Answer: 235.8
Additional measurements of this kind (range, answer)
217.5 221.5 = 237.5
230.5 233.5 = 201.5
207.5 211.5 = 225.6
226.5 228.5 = 157.4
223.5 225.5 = 196.6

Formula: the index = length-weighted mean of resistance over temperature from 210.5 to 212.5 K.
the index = 200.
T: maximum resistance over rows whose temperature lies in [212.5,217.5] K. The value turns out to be 234.5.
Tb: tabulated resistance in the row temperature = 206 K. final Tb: 241.6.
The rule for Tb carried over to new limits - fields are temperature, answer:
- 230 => 168.7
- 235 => 218.2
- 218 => 233.8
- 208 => 225.6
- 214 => 209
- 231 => 179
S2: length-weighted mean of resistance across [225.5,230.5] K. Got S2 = 163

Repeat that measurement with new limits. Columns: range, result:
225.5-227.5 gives 164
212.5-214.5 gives 205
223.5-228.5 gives 172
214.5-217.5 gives 228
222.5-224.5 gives 204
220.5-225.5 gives 209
